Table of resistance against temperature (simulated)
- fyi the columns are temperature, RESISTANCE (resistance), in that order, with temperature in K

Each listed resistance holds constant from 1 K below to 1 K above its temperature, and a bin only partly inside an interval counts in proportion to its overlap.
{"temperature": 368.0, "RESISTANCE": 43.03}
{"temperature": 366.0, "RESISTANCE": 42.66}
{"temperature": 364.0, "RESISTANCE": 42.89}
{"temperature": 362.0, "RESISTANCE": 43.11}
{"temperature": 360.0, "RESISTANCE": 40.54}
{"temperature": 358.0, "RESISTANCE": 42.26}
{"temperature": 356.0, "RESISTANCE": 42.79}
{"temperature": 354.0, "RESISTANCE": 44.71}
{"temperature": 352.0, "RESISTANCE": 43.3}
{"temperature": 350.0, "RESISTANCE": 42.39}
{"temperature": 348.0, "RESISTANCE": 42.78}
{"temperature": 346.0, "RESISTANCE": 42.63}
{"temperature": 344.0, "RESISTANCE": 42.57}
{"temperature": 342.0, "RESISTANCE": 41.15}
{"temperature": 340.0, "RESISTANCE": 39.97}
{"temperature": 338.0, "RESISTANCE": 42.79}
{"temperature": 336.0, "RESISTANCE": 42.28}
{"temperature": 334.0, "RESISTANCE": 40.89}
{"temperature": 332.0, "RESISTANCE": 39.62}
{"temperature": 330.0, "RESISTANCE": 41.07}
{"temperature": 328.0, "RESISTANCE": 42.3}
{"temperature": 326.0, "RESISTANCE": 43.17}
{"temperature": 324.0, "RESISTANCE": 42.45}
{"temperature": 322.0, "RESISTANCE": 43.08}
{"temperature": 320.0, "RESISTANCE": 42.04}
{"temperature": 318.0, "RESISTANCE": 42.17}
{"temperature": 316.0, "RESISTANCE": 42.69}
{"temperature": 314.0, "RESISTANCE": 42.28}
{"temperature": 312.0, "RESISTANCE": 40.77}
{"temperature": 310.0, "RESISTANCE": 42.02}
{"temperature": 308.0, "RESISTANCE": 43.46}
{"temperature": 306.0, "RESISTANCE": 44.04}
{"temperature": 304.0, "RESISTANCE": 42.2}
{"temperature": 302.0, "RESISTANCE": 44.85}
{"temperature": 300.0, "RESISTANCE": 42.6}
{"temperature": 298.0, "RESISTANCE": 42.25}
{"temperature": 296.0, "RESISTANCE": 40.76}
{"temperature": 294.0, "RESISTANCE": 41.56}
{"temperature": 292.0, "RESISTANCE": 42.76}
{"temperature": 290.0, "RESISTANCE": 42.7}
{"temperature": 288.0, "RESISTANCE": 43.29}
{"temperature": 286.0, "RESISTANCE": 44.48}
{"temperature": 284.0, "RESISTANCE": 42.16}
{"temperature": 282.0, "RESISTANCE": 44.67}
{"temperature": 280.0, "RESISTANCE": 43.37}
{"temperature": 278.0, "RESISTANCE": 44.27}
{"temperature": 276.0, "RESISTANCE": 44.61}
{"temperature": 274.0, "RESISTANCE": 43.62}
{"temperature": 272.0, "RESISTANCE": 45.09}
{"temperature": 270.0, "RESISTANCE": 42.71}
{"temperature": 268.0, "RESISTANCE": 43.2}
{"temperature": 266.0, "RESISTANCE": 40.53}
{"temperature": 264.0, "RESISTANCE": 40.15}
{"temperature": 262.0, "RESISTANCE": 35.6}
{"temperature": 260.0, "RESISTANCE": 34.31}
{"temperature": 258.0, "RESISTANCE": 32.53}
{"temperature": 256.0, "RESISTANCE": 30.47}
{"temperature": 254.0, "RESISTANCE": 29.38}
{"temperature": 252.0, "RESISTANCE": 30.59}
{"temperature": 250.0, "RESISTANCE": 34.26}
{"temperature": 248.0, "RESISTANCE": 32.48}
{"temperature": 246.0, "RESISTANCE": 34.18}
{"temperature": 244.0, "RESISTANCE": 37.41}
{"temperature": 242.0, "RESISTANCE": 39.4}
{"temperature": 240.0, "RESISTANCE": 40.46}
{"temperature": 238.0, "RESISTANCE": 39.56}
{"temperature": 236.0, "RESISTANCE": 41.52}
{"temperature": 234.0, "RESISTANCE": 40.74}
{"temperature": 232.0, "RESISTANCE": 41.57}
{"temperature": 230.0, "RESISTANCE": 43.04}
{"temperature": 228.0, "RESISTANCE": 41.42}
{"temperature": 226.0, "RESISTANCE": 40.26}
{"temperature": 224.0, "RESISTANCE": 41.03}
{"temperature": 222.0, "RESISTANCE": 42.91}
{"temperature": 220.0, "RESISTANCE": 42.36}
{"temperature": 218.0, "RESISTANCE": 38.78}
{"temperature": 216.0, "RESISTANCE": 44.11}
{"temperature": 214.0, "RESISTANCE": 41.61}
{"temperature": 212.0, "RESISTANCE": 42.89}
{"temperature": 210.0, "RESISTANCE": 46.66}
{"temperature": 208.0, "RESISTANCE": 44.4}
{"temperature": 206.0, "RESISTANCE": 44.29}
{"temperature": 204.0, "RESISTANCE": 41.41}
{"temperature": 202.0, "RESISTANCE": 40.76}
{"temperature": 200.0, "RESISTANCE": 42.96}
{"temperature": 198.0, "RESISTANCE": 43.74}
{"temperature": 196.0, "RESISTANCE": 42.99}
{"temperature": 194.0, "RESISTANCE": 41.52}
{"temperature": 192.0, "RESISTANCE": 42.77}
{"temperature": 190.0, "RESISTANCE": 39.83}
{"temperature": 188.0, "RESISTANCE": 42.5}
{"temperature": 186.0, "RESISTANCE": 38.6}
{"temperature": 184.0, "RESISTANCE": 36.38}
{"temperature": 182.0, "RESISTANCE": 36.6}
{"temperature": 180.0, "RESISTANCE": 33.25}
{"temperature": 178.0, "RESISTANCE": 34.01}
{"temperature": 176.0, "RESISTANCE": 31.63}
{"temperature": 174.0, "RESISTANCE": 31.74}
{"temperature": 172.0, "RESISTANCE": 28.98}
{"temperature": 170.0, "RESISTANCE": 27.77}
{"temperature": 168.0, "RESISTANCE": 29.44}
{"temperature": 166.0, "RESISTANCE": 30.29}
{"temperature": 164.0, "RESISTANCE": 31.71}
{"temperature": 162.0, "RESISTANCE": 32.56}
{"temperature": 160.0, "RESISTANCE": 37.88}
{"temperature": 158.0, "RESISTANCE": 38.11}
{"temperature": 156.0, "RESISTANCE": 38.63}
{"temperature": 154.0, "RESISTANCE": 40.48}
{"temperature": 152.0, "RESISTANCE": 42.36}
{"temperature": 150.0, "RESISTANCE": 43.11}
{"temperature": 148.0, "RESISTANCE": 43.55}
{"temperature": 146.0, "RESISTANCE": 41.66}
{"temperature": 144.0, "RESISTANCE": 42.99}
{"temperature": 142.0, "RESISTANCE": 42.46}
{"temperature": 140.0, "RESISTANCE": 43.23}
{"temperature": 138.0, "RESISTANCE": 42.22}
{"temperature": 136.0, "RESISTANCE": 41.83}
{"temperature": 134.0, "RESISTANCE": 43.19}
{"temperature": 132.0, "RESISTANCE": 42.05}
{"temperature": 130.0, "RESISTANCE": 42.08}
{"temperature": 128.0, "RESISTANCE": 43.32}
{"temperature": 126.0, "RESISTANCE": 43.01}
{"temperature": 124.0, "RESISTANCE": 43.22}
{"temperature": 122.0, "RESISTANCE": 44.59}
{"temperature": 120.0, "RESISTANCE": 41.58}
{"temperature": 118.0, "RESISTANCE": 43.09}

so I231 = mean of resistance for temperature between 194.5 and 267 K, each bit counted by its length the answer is 39.5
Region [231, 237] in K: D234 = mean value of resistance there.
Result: 41.3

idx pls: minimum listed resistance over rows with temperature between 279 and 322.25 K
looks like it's 40.76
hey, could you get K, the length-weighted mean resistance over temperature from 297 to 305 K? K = 43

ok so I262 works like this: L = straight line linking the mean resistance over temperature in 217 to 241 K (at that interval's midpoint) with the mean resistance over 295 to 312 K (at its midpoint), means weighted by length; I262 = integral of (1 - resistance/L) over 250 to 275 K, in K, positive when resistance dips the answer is 2.8 K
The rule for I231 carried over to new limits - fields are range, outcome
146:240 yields 39.2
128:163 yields 41.1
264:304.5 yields 43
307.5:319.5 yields 42.2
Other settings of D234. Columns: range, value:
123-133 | 42.7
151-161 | 39.5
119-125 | 43.1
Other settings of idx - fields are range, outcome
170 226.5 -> 27.77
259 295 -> 34.31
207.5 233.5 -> 38.78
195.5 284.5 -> 29.38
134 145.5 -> 41.83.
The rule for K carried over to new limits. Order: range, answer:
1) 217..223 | 41.4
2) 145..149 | 42.6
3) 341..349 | 42.3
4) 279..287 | 43.7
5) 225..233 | 41.6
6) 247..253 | 32.4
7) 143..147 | 42.3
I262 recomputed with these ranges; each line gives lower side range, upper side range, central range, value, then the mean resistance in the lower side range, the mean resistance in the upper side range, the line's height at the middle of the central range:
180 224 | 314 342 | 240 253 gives 2.04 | 41.6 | 41.9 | 41.7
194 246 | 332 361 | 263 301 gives -0.88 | 41.7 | 42.1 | 41.9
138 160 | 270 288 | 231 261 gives 5.11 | 41.5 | 43.9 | 43.3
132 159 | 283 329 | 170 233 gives 3.22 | 41.8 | 42.6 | 42.1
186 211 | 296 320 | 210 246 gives 1.30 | 42.7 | 42.6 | 42.6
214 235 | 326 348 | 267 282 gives -0.81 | 41.6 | 41.7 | 41.6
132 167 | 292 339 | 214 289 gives 2.82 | 39.8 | 42.2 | 41.3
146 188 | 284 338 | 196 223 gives -3.73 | 35.7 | 42.4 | 37.7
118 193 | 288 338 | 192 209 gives -1.30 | 38.7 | 42.3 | 39.7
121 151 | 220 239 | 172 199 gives 2.74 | 42.8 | 41.4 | 42.1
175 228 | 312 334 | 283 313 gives -0.68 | 40.7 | 42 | 41.7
